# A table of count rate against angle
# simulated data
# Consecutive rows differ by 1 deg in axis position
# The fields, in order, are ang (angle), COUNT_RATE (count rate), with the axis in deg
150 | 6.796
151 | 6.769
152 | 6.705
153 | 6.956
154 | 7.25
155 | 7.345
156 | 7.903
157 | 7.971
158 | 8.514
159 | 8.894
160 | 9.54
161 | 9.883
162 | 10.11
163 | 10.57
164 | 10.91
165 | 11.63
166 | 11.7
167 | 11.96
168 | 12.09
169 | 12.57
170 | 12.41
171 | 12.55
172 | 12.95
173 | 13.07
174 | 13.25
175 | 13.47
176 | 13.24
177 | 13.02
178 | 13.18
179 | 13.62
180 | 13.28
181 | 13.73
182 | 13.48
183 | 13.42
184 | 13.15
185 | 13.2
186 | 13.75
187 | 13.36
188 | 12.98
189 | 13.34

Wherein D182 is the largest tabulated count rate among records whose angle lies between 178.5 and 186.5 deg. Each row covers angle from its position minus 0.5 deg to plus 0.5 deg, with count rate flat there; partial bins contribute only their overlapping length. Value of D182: 13.75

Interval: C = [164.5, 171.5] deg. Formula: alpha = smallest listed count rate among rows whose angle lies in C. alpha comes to 11.63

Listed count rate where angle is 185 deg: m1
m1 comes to 13.2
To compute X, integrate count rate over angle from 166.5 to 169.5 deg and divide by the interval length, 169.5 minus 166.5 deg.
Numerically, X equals 12.2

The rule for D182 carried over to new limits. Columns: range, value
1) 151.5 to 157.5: 7.971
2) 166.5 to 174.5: 13.25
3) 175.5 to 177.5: 13.24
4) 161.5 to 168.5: 12.09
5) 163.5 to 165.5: 11.63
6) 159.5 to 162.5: 10.11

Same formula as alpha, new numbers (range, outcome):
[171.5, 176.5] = 12.95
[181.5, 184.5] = 13.15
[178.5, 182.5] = 13.28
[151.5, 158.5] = 6.705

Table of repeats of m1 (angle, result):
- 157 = 7.971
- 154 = 7.25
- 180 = 13.28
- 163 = 10.57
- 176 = 13.24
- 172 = 12.95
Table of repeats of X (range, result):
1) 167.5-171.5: 12.4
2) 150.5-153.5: 6.81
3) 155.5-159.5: 8.32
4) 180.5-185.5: 13.4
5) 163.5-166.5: 11.4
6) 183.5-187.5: 13.4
